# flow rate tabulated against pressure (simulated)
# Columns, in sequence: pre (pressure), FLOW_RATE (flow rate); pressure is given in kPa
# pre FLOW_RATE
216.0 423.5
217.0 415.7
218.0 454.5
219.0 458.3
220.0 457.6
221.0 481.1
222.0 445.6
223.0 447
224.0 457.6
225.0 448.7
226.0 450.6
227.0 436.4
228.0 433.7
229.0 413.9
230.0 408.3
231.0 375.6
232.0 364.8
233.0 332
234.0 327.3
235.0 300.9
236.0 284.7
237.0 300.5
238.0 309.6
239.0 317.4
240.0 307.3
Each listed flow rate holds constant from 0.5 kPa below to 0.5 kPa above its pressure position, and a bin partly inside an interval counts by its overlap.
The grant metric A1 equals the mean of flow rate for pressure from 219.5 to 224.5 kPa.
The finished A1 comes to 458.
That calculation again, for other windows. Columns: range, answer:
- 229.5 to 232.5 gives 383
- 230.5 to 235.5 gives 340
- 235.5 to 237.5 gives 293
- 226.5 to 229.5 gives 428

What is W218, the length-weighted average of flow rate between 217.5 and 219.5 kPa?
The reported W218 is 456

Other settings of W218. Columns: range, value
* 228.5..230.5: 411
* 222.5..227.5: 448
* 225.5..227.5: 444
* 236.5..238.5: 305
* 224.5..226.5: 450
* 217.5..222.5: 459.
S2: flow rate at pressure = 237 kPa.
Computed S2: 300.5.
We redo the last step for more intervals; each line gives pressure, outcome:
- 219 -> 458.3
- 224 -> 457.6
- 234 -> 327.3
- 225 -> 448.7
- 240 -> 307.3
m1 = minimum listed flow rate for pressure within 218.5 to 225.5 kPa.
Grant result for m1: 445.6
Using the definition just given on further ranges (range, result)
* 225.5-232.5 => 364.8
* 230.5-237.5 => 284.7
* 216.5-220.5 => 415.7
